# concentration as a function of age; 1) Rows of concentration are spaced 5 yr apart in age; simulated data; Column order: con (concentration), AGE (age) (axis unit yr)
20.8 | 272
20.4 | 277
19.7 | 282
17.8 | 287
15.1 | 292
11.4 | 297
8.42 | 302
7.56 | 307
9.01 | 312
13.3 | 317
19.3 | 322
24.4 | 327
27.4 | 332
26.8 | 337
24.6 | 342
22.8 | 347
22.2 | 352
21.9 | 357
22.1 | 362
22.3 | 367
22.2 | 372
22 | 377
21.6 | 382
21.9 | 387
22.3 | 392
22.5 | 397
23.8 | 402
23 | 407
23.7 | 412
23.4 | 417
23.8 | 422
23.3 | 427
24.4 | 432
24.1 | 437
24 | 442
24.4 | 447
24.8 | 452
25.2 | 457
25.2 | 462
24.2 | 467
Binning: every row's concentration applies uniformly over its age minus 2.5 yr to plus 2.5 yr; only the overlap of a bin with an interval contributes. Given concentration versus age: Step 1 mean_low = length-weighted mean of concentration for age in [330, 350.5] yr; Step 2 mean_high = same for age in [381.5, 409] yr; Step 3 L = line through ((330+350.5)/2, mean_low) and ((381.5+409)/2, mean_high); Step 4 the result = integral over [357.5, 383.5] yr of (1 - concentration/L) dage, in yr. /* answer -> 1.9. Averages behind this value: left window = 25.2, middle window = 22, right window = 22.6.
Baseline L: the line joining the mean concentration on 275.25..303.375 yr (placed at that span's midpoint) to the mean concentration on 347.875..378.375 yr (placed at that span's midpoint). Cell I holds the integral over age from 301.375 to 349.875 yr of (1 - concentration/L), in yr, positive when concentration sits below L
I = 1.1 yr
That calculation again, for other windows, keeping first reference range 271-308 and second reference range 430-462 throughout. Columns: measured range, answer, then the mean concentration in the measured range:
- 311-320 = 2.6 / 12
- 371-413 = -2.4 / 22.5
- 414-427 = -0.3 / 23.5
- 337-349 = -3.9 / 24.4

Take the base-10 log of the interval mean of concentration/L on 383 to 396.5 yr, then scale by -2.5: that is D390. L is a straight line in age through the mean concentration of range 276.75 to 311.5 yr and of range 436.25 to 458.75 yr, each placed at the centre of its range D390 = -0.086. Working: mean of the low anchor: 13.6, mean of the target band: 22.1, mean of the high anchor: 24.5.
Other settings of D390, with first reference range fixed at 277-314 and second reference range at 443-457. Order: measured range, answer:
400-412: -0.10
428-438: -0.03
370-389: -0.13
